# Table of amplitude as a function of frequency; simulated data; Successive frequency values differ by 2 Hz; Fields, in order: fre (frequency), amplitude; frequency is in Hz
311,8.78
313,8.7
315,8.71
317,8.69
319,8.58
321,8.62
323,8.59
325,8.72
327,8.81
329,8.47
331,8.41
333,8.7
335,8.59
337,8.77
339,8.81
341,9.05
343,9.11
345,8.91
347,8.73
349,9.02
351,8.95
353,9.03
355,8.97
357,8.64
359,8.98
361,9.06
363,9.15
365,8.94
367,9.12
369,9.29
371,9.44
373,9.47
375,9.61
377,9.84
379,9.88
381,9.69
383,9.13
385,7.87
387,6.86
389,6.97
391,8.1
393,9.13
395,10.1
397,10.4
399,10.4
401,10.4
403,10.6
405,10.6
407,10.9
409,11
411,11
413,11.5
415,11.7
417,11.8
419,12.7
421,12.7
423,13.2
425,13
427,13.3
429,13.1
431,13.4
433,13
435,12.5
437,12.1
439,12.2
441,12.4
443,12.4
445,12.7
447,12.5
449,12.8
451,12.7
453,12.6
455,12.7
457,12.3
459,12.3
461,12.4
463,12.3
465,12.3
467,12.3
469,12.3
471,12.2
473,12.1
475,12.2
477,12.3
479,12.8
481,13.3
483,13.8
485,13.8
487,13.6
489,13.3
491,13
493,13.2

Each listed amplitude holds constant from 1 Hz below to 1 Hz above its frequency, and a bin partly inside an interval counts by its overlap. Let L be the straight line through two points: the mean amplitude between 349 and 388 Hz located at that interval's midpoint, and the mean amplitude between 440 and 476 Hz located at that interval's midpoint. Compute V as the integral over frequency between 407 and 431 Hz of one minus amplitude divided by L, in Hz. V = -2.9 Hz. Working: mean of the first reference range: 9.05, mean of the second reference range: 12.4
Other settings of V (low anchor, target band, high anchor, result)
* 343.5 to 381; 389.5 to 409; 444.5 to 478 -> 0.68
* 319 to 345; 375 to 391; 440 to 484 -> 2.45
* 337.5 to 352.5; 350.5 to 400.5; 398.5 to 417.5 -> 4.11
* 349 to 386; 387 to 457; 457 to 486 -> -3.88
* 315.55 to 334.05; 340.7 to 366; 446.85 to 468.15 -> 1.30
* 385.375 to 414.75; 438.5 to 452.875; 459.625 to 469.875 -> -1.18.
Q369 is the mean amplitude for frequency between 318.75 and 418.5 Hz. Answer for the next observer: 9.35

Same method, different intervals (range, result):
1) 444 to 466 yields 12.5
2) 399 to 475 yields 12.2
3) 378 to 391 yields 8.38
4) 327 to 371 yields 8.9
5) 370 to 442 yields 10.8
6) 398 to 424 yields 11.4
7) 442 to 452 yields 12.6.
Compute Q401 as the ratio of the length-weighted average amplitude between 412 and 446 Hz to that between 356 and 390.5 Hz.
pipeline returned 1.4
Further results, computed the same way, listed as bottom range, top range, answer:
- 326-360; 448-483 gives 1.42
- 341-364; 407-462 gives 1.39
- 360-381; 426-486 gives 1.35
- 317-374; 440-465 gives 1.41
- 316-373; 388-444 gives 1.29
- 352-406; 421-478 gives 1.36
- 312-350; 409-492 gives 1.44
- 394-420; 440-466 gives 1.13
